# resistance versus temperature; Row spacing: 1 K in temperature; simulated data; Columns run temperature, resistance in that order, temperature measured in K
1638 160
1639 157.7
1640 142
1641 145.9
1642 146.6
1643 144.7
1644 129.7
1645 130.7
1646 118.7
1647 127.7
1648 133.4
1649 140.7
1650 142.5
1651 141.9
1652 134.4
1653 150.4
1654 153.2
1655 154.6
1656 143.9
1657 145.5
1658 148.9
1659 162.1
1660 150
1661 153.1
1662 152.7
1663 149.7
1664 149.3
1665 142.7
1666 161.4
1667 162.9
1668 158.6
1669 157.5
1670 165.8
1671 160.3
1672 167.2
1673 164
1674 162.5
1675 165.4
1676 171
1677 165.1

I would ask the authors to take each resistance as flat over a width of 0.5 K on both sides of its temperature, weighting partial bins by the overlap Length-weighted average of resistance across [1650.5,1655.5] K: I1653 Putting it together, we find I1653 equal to 147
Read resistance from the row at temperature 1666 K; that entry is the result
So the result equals 161.4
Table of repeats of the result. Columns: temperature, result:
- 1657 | 145.5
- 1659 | 162.1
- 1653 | 150.4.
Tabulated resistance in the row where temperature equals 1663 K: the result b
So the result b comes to 149.7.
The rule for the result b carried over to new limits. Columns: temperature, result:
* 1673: 164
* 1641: 145.9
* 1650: 142.5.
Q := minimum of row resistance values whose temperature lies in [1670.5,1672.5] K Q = 160.3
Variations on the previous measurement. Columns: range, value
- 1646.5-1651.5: 127.7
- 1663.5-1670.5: 142.7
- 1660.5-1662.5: 152.7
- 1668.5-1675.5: 157.5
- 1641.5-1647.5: 118.7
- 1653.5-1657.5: 143.9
